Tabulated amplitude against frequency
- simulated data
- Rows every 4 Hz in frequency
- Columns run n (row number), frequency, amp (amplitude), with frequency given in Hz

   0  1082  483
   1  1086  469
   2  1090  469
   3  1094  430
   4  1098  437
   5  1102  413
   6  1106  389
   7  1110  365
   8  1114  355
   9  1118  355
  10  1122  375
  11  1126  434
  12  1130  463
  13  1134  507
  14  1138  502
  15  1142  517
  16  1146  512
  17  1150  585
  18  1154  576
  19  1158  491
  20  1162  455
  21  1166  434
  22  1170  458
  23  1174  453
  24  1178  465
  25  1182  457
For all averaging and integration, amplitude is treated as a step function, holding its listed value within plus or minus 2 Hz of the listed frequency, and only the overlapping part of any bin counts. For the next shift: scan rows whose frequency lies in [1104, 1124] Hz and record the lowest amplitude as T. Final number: 355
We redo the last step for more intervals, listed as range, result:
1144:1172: 434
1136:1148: 502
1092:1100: 430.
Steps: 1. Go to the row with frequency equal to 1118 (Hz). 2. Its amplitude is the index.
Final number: 355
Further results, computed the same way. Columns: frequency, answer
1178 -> 465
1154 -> 576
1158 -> 491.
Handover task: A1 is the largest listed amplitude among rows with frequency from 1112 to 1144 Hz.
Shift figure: 517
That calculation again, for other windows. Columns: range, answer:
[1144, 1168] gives 585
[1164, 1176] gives 458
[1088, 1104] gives 469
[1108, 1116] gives 365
